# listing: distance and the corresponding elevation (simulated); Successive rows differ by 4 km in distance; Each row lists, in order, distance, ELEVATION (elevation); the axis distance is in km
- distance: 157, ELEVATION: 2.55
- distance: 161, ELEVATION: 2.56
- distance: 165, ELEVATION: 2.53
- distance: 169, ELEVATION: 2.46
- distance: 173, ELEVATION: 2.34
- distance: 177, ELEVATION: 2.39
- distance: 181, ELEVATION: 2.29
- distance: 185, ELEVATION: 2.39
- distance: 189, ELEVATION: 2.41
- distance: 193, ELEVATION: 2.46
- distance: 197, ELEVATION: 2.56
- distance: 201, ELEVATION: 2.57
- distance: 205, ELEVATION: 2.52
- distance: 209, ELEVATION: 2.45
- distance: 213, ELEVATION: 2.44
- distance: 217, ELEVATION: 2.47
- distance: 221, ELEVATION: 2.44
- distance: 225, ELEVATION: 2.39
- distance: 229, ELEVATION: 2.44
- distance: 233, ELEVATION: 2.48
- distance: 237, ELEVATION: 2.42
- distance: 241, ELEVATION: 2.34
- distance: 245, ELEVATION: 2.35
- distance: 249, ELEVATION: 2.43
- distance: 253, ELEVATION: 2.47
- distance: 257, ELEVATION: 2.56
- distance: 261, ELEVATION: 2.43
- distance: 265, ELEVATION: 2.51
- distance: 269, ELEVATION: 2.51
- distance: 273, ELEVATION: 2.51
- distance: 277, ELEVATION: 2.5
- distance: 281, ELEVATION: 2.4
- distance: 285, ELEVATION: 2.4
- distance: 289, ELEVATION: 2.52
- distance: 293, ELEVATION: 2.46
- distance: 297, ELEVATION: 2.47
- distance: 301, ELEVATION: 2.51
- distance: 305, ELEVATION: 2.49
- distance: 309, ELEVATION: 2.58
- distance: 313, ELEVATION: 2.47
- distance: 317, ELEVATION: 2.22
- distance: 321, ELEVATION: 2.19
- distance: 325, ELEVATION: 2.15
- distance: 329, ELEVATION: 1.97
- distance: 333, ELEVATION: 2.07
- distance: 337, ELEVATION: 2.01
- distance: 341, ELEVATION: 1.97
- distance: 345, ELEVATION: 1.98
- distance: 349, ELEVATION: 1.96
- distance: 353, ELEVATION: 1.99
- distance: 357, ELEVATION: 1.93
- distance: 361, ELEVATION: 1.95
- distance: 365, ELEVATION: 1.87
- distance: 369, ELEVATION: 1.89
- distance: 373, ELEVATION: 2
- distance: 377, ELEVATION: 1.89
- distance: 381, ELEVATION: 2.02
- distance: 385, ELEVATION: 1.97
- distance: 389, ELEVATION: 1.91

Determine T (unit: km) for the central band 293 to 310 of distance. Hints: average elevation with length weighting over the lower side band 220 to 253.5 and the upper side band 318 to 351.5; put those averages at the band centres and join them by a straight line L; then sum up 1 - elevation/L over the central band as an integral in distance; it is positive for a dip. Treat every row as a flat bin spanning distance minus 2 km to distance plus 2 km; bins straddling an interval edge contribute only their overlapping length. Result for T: -2.6 km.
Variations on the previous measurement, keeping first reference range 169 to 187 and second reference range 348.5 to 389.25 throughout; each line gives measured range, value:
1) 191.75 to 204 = -1.12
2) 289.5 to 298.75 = -1.60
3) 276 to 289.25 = -1.92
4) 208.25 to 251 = -3.25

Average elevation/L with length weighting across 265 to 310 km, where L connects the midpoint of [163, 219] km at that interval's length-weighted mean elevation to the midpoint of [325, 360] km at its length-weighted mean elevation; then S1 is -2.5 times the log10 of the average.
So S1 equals -0.15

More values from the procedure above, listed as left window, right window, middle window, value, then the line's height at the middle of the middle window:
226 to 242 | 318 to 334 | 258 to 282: -0.08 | 2.3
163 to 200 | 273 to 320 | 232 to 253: 0.02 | 2.44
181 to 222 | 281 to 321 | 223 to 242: 0.02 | 2.46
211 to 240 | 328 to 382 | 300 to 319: -0.15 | 2.13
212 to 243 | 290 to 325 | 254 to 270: -0.04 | 2.42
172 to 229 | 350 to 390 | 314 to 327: -0.06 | 2.09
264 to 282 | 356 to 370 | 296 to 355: -0.02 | 2.15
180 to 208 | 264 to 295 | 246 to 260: 0.00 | 2.47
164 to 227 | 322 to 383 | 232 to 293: -0.10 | 2.25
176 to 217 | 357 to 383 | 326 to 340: 0.01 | 2.05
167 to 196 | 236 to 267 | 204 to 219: -0.02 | 2.42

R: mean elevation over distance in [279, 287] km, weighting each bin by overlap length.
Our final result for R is 2.4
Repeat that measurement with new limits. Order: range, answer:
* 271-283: 2.47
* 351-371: 1.93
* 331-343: 2.02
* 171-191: 2.36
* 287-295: 2.49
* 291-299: 2.46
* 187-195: 2.44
